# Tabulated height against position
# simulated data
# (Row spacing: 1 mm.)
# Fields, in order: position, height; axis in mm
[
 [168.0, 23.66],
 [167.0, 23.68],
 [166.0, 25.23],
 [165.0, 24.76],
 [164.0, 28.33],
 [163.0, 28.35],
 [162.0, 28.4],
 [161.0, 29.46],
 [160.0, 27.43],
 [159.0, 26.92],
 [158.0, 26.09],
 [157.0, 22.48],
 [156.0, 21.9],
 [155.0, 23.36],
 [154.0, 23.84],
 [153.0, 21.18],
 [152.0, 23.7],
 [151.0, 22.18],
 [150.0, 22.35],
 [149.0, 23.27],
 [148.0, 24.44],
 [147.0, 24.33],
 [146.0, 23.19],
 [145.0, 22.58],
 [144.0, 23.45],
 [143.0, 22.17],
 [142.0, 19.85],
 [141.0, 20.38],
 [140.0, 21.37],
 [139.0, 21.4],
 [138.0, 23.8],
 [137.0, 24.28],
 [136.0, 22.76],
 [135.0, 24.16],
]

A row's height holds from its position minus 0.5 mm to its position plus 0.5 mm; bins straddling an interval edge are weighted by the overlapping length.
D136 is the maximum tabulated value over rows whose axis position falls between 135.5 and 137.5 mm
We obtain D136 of 24.28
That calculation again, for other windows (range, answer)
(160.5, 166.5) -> 29.46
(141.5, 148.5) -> 24.44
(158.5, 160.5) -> 27.43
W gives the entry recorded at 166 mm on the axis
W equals 25.23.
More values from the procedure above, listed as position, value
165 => 24.76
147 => 24.33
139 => 21.4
